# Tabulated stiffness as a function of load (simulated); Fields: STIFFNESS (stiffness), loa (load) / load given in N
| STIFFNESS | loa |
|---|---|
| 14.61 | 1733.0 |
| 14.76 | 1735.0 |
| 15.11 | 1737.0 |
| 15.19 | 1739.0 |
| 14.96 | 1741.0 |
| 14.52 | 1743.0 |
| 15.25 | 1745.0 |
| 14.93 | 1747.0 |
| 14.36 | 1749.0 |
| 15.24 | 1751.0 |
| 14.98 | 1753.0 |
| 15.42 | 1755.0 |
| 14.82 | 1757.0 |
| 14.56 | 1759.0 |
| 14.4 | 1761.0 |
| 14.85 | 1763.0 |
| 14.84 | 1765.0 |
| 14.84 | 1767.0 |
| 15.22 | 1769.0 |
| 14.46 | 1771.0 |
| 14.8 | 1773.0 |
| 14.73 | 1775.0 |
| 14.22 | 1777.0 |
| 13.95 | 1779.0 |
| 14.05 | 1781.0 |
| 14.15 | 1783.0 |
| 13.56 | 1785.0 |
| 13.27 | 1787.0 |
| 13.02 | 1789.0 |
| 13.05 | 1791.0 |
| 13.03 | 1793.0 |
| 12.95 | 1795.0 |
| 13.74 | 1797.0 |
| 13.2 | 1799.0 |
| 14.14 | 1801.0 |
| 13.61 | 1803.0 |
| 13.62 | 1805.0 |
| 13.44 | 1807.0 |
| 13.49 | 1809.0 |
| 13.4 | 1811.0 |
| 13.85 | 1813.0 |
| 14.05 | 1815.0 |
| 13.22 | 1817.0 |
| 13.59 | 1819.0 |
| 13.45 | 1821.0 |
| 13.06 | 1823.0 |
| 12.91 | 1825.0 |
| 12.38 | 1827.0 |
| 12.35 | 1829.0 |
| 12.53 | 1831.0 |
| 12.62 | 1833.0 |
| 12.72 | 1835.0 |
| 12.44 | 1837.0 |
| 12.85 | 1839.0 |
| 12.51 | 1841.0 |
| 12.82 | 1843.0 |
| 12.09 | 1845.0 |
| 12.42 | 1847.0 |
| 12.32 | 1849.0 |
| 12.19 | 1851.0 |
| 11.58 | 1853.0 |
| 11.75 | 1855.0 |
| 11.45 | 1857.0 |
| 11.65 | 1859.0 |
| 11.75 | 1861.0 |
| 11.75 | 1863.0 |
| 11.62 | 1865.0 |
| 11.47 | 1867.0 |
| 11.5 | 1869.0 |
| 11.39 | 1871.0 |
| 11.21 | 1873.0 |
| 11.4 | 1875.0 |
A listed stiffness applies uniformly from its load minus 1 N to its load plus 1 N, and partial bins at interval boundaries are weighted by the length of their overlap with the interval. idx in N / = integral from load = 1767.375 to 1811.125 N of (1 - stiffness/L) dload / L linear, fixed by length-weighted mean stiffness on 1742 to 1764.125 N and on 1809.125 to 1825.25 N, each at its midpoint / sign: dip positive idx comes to 0.8 N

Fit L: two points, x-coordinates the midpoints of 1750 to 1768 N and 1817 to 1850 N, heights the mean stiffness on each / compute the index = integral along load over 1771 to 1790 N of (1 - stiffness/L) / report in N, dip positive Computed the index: 0.3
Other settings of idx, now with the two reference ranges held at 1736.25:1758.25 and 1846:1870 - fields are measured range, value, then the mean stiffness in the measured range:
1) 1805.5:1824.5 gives -0.7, 13.5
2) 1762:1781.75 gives -0.5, 14.6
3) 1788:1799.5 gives 0.4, 13.2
